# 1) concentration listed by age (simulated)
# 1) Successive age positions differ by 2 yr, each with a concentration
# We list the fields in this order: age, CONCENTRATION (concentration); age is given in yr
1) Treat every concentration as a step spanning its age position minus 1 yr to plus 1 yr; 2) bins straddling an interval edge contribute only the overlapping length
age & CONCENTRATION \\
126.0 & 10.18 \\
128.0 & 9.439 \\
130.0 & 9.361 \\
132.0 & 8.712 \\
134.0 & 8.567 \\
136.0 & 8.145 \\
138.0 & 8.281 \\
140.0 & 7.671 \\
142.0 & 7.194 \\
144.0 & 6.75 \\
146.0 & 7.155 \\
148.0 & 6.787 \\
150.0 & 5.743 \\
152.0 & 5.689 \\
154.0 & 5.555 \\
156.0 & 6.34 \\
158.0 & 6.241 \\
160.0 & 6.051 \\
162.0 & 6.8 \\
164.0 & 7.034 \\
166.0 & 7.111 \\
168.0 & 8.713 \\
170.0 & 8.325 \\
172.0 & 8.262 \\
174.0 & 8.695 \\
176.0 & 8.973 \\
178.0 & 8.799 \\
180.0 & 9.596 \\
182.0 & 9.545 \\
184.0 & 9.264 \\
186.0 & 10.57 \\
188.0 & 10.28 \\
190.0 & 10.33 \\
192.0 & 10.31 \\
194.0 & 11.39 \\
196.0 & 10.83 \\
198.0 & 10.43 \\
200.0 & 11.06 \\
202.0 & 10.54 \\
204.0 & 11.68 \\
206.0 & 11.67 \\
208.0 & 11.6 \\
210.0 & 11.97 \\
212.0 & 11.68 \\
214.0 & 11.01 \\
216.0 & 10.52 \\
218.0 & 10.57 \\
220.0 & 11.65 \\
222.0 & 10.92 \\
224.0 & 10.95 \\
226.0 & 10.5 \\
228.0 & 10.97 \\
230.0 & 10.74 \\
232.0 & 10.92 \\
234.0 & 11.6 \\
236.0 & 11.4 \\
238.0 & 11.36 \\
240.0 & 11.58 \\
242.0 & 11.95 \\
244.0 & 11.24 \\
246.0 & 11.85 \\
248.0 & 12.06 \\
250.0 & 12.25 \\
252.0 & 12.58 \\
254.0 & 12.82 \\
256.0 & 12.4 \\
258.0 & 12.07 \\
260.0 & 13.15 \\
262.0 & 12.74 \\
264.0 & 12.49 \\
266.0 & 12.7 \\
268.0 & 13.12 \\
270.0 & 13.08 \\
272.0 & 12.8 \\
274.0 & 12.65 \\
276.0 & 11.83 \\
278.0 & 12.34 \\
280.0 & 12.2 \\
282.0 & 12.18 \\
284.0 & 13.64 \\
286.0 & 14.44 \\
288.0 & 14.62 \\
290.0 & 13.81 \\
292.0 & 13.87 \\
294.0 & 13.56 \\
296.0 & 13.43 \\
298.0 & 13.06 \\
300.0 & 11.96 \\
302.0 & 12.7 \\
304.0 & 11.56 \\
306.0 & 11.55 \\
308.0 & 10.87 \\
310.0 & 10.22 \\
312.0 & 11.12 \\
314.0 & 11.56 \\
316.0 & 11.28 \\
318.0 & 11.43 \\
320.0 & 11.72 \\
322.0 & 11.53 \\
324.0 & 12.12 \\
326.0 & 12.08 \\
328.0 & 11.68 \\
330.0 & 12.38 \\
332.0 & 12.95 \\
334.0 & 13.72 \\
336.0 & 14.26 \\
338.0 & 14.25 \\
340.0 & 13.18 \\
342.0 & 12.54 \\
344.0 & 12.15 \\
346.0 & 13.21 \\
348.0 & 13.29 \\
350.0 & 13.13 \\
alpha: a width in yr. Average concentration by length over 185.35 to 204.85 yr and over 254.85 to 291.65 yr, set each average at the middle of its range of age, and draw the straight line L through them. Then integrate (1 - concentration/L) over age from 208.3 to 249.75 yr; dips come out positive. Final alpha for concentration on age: 1.4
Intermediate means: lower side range 10.7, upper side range 12.9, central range 11.3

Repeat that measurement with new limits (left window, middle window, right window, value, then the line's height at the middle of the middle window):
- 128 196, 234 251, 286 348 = -2.1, 10.4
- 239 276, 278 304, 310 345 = -1.8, 12.3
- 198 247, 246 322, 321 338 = -2.6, 12.1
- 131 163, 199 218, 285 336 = -4.7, 9.02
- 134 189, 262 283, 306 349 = -3.5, 10.8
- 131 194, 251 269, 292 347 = -3.3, 10.7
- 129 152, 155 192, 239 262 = 2.4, 8.97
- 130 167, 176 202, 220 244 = -3.1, 9.06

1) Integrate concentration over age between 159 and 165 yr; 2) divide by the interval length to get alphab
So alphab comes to 6.63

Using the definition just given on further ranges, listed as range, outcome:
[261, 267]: 12.6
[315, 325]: 11.6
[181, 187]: 9.79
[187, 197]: 10.6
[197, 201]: 10.7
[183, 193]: 10.2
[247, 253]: 12.3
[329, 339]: 13.5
